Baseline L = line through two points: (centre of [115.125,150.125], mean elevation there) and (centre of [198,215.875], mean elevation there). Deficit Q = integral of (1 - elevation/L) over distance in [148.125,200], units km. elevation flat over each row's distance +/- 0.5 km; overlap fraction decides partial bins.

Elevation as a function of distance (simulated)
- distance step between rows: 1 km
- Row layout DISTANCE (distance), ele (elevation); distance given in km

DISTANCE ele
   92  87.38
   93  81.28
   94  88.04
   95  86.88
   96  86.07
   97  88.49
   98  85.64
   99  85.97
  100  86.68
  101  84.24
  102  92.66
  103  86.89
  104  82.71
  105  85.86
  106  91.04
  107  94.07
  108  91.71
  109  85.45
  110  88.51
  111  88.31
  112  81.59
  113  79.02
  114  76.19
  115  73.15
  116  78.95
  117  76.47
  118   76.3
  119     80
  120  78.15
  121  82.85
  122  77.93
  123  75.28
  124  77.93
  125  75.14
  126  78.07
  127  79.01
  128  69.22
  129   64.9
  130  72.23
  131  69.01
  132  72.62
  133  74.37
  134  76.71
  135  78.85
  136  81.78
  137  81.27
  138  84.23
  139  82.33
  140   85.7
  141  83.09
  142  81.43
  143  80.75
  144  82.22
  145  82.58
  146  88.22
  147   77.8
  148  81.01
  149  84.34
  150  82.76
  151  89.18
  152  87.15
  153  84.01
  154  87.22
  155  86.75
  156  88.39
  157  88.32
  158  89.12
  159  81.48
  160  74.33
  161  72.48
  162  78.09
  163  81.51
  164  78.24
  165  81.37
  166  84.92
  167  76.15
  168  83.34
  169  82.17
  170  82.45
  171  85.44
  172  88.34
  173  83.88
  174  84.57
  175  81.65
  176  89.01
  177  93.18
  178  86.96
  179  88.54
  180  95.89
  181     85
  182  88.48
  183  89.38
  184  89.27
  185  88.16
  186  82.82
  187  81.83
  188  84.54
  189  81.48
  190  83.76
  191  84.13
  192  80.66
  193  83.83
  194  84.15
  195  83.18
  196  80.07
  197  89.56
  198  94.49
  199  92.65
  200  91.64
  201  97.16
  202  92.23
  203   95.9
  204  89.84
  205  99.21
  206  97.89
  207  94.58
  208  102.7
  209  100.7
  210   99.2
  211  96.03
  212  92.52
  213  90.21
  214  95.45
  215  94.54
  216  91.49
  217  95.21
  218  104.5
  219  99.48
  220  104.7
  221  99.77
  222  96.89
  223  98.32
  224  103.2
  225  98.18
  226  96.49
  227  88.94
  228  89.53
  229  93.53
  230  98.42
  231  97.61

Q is 1.7 km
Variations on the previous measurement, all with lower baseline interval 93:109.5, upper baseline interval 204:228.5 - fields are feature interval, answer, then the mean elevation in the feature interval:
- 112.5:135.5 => 3.5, 75.8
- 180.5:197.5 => 1.8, 84.7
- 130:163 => 3.5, 81.7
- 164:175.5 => 1.3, 82.9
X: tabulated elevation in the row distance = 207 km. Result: 94.58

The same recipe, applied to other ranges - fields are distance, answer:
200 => 91.64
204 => 89.84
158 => 89.12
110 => 88.51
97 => 88.49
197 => 89.56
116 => 78.95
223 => 98.32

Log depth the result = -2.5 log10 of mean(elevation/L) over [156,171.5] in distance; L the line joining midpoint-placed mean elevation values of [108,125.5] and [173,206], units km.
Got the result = 0.05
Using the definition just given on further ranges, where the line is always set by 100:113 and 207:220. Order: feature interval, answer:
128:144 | 0.16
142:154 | 0.09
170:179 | 0.08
